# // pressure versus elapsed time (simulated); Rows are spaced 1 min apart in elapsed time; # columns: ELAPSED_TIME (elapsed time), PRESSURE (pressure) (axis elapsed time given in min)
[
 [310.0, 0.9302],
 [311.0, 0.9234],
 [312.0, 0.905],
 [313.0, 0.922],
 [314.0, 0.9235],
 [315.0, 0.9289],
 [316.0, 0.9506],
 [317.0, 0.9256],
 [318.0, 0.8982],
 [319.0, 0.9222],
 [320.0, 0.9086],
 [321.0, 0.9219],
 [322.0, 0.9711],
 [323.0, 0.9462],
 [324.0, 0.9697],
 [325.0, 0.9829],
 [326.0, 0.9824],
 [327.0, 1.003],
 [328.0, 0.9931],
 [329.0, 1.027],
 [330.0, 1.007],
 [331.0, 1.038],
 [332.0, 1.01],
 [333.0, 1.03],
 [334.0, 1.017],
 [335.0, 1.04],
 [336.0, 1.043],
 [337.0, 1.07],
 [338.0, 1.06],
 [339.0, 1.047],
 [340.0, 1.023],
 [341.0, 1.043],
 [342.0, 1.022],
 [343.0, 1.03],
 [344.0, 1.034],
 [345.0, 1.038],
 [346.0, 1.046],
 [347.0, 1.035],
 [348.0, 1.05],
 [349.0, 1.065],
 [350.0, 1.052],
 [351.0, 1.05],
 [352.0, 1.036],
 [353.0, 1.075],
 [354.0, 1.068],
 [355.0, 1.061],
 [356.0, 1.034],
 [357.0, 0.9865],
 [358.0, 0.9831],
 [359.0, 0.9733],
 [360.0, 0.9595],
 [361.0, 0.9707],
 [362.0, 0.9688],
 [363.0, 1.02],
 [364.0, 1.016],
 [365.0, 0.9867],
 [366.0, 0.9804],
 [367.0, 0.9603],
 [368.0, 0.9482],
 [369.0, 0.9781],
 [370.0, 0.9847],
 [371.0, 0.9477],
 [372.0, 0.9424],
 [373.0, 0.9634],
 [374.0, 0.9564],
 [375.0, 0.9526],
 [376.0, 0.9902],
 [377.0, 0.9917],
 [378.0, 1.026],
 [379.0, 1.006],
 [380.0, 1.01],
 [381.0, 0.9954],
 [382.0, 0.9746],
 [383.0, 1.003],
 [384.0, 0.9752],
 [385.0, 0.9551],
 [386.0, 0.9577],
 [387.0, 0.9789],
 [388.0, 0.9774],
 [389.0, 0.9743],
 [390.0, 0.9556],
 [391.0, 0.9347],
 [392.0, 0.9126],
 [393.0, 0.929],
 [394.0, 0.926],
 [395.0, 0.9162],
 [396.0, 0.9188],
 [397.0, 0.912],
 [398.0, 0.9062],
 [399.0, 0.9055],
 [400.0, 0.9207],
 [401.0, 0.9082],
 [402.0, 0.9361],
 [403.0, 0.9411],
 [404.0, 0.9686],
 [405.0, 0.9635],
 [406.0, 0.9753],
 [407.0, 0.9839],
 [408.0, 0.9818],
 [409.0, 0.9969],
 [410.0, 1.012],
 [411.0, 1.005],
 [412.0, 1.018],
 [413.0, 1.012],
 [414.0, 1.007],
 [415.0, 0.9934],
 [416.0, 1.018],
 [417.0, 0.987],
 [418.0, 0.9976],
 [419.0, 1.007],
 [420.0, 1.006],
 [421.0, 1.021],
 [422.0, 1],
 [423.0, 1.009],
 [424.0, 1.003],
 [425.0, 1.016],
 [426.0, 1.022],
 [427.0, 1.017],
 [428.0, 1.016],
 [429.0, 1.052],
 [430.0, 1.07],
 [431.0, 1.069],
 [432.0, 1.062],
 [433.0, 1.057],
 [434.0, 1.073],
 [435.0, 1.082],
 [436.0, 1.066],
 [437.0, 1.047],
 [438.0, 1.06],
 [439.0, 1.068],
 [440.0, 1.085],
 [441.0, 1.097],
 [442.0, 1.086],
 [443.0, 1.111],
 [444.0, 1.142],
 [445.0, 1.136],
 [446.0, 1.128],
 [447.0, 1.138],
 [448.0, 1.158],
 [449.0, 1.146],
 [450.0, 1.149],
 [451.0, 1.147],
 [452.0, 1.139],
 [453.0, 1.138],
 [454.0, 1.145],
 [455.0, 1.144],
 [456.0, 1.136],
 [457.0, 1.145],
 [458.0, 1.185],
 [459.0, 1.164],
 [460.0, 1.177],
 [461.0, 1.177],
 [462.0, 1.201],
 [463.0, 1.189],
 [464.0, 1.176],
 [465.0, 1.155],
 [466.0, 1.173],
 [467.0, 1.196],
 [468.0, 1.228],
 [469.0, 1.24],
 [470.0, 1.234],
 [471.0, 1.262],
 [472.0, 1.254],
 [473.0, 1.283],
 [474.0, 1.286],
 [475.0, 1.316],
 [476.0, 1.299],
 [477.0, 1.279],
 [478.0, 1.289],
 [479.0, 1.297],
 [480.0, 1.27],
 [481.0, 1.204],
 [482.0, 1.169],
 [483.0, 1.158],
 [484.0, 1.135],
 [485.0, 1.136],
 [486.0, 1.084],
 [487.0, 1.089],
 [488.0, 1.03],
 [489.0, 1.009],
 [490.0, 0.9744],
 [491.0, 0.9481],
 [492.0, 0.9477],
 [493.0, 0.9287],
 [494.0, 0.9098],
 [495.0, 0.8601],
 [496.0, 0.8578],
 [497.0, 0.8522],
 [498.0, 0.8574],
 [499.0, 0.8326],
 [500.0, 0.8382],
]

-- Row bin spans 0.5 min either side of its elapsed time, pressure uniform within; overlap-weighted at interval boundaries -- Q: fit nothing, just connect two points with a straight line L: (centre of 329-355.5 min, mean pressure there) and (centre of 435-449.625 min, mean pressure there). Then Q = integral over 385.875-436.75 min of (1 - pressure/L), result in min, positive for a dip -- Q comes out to 4.55 min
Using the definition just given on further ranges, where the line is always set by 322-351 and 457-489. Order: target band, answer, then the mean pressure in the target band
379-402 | 3.05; 0.949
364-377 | 1.21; 0.969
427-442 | 1.14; 1.06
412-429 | 1.85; 1.01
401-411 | 1.28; 0.972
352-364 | 0.48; 1.01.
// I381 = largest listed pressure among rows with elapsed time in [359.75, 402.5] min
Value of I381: 1.026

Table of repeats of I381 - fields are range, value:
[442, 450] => 1.158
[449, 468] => 1.228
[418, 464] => 1.201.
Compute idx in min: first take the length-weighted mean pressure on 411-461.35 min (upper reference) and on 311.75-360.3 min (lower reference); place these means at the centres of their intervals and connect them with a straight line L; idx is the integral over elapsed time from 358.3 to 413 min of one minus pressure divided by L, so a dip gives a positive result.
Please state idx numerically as 3.9 min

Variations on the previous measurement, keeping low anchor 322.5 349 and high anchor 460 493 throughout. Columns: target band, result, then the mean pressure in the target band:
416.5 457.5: 1.98 min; 1.08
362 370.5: 0.58 min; 0.983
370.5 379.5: 0.76 min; 0.975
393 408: 2.15 min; 0.936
